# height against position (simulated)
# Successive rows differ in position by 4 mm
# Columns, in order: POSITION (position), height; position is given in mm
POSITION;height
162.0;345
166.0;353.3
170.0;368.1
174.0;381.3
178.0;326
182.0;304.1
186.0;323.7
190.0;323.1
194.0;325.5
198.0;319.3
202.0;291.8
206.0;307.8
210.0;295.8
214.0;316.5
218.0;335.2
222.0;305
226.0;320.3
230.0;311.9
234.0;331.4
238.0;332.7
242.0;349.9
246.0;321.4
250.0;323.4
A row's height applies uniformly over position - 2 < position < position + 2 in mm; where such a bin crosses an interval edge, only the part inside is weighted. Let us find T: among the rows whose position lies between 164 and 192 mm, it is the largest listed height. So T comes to 381.3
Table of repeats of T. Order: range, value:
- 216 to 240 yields 335.2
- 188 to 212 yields 325.5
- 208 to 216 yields 316.5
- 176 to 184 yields 326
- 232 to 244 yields 349.9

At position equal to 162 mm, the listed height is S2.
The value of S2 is 345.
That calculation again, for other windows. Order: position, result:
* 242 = 349.9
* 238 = 332.7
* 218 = 335.2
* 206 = 307.8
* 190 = 323.1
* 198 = 319.3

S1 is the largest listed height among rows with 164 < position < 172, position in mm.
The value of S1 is 368.1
